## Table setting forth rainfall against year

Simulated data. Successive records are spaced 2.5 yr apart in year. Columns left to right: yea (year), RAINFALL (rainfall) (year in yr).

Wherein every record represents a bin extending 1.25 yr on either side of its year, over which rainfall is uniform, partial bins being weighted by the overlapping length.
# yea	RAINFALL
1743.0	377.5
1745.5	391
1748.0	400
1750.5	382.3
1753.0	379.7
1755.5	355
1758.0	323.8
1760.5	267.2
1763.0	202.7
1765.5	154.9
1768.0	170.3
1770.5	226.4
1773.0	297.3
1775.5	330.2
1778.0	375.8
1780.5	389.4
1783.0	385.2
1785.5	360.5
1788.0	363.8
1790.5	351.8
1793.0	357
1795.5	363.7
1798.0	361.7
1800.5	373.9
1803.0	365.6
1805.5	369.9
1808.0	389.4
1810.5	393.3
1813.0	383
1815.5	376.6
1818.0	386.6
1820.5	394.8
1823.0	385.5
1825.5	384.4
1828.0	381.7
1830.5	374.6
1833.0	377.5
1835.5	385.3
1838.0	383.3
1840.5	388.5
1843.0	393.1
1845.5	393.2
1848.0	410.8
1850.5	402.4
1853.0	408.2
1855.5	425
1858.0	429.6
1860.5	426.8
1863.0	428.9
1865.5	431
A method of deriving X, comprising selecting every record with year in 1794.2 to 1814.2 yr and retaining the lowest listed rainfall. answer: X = 361.7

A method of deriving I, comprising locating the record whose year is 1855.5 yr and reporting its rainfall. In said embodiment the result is 425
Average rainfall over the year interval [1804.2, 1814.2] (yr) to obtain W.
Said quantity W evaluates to 384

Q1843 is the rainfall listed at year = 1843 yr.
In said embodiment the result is 393.1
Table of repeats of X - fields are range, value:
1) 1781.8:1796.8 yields 351.8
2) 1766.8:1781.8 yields 170.3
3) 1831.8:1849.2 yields 377.5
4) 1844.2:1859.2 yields 393.2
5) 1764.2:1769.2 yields 154.9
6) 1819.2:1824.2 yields 385.5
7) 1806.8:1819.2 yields 376.6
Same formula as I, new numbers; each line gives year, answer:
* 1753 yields 379.7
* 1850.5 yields 402.4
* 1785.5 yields 360.5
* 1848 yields 410.8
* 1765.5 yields 154.9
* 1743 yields 377.5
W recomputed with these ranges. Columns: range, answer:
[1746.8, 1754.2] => 387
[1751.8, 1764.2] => 306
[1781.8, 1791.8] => 365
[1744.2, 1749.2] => 395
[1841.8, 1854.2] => 402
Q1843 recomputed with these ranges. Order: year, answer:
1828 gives 381.7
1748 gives 400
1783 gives 385.2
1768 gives 170.3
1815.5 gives 376.6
